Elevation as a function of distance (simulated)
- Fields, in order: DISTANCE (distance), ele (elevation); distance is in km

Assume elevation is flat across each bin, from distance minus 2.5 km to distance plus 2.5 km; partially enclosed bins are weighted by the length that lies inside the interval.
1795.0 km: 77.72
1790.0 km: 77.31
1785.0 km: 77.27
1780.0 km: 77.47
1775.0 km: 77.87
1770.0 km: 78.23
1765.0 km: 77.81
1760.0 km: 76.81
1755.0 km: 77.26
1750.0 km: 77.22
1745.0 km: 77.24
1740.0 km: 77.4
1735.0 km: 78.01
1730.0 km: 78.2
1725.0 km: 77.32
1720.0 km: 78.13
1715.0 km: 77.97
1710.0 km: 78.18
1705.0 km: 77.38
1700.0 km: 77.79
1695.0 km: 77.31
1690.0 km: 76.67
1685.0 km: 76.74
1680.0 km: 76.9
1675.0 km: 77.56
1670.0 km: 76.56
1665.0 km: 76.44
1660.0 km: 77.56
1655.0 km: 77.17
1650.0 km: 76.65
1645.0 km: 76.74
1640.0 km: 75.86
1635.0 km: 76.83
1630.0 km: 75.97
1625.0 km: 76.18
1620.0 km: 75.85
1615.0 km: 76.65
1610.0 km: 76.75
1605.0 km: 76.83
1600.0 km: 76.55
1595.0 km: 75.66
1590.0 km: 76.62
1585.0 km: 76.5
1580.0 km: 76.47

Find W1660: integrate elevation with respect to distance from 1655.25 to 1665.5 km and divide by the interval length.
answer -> 77.1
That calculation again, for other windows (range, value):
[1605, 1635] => 76.4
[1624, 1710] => 76.9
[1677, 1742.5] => 77.5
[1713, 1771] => 77.6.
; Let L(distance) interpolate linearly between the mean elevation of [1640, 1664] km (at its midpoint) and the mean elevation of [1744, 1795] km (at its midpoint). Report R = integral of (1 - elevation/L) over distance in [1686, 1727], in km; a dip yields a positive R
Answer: -0.2 km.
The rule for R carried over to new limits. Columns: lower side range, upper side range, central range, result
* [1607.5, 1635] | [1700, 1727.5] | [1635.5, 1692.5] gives 0.1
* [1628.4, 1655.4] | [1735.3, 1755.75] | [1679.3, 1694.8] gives 0.0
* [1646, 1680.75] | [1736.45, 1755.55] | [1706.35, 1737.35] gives -0.3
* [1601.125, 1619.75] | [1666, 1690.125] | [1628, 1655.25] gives 0.1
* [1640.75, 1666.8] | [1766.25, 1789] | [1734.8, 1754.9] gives 0.0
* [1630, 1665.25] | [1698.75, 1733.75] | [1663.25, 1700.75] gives 0.2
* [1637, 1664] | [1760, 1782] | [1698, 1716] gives -0.1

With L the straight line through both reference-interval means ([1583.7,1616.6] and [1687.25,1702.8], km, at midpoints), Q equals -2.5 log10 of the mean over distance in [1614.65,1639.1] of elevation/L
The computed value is 0.01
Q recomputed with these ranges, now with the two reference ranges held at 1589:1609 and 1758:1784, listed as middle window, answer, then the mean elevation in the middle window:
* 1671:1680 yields 0.00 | 77.2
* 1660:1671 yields 0.00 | 76.7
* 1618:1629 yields 0.01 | 76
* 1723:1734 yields -0.01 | 77.8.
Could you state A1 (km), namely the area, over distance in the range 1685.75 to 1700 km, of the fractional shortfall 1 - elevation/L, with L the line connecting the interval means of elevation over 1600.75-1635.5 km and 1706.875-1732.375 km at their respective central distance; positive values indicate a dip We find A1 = 0.1 km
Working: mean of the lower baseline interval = 76.4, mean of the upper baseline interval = 77.9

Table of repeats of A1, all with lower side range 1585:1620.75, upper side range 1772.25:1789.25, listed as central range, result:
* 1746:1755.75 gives 0.0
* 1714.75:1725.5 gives -0.1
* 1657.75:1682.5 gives 0.0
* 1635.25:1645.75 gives 0.0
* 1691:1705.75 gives -0.1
